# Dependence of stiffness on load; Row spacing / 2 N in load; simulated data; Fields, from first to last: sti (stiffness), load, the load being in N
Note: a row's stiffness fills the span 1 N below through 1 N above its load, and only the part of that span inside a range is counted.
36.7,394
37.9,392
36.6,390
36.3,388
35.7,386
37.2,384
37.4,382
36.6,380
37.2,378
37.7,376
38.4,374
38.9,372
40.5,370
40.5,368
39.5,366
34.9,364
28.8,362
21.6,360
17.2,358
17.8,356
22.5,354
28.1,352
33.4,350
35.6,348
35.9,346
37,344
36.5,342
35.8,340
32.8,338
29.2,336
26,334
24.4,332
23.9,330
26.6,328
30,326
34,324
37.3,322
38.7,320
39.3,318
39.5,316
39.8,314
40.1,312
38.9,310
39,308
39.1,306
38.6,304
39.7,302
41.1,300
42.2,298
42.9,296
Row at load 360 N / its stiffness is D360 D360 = 21.6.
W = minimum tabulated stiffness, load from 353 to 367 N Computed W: 17.2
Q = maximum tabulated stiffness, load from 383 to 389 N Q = 37.2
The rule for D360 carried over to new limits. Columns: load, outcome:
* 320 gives 38.7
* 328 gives 26.6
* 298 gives 42.2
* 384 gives 37.2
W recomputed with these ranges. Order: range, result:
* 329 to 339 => 23.9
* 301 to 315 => 38.6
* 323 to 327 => 30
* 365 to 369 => 39.5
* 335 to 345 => 29.2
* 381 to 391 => 35.7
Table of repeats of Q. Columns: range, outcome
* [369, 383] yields 40.5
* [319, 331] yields 38.7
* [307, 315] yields 40.1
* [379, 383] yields 37.4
